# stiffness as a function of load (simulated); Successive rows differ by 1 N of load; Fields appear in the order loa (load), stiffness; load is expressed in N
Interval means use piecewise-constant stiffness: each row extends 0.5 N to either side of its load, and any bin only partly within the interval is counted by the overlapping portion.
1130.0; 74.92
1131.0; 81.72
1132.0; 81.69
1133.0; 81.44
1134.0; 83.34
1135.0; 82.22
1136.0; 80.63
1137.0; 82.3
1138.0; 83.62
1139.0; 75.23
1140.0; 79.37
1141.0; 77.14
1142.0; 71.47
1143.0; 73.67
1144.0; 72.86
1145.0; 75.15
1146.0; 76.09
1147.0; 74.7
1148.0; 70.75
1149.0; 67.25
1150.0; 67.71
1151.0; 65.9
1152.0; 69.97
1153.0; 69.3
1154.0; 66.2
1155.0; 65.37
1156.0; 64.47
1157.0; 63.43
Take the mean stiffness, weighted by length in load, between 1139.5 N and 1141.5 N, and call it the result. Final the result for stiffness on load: 78.3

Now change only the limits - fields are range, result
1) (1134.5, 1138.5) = 82.2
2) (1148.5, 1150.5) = 67.5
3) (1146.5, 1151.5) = 69.3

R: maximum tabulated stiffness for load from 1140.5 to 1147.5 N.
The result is 77.14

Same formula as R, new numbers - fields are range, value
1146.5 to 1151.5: 74.7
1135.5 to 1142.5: 83.62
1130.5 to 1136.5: 83.34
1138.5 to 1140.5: 79.37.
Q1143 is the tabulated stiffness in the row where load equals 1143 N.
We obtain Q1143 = 73.67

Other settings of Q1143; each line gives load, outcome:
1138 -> 83.62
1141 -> 77.14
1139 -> 75.23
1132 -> 81.69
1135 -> 82.22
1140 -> 79.37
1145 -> 75.15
